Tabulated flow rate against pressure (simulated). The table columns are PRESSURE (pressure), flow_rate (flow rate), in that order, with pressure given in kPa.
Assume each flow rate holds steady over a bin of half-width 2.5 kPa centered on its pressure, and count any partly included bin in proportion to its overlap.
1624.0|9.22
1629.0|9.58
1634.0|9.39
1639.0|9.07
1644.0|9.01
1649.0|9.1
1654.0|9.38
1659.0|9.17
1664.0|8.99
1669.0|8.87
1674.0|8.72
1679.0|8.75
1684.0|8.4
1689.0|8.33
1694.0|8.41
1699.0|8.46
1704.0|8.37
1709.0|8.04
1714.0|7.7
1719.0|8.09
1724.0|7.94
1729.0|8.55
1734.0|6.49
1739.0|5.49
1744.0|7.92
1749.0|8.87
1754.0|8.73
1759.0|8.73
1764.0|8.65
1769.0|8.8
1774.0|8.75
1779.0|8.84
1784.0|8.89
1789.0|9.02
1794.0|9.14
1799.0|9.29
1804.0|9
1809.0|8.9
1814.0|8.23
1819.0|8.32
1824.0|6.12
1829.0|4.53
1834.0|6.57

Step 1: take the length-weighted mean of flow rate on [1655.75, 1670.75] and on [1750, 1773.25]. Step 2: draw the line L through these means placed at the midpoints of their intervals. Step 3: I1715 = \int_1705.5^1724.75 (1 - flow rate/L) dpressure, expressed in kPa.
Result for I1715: 2.0 kPa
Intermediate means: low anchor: 9.04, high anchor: 8.74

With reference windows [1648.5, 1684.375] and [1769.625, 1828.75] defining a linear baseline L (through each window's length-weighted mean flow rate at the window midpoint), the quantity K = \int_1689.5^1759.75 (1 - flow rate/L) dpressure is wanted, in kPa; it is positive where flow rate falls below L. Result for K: 6.0 kPa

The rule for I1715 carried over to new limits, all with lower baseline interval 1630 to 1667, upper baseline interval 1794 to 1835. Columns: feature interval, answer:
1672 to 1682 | 0.23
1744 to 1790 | -3.38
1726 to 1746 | 3.12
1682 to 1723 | 2.34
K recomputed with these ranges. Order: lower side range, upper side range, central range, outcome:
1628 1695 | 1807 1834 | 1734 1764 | 0.2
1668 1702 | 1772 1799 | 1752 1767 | 0.3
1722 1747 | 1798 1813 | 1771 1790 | -1.1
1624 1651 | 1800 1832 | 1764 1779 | -1.4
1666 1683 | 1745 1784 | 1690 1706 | 0.6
